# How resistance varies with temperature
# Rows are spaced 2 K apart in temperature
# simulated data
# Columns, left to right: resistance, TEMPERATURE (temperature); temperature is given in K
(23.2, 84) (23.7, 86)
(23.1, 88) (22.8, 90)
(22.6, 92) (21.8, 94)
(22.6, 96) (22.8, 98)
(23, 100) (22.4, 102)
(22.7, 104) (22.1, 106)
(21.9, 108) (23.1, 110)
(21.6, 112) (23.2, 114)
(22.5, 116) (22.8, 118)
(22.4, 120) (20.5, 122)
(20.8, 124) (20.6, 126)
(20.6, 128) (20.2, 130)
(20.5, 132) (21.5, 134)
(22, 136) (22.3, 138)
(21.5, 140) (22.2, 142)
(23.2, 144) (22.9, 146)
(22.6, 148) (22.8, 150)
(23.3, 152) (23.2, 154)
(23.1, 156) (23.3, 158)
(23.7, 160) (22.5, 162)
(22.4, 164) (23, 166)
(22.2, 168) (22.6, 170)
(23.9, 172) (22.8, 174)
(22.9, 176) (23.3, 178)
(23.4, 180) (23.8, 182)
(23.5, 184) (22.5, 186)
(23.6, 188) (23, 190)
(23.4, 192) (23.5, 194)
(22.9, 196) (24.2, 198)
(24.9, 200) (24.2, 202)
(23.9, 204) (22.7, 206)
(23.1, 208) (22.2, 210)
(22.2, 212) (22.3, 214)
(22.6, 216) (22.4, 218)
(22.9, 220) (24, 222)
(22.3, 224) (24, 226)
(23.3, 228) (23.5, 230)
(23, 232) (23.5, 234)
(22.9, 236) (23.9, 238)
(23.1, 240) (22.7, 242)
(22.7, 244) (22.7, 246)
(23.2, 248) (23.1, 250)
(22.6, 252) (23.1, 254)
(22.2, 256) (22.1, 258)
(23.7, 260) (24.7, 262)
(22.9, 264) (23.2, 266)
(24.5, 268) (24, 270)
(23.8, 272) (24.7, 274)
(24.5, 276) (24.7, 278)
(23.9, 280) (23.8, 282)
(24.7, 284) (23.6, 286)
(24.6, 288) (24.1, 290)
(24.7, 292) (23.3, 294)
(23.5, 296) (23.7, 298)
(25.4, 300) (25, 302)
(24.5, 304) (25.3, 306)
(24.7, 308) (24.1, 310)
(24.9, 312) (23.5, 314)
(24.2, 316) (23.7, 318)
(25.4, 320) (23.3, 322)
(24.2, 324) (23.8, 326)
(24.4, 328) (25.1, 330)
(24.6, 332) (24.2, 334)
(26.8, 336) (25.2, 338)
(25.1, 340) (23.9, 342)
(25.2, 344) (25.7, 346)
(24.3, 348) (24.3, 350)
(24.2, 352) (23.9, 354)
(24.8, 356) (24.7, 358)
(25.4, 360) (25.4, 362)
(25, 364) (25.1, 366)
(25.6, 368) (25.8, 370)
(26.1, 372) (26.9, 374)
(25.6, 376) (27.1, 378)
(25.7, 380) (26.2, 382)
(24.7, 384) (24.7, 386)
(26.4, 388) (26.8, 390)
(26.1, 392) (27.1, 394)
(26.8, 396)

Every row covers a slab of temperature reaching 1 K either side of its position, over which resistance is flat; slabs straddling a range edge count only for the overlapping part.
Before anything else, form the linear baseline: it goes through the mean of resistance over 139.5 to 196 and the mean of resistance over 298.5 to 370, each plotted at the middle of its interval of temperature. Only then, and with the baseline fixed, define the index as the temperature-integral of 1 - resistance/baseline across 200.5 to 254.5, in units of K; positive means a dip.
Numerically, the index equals 1.3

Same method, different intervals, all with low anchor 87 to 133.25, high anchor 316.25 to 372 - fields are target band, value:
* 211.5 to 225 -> 0.4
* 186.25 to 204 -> -0.5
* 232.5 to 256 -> 0.6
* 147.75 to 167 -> -0.4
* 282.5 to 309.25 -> -0.2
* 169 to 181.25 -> -0.2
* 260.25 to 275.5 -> -0.1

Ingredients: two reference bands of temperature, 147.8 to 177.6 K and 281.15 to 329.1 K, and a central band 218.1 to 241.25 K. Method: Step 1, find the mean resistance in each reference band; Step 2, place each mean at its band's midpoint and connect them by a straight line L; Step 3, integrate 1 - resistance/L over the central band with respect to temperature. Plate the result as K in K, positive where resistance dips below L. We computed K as 0.3 K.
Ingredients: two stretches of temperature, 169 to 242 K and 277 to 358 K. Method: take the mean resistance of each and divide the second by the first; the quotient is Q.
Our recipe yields 1.05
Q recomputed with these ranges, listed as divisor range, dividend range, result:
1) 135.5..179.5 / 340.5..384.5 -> 1.11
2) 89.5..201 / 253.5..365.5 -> 1.08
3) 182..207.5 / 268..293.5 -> 1.03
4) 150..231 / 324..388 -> 1.09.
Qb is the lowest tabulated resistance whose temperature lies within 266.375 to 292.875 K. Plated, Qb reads 23.6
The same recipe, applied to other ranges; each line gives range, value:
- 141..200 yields 22.2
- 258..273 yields 22.1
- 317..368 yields 23.3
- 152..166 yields 22.4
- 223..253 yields 22.3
